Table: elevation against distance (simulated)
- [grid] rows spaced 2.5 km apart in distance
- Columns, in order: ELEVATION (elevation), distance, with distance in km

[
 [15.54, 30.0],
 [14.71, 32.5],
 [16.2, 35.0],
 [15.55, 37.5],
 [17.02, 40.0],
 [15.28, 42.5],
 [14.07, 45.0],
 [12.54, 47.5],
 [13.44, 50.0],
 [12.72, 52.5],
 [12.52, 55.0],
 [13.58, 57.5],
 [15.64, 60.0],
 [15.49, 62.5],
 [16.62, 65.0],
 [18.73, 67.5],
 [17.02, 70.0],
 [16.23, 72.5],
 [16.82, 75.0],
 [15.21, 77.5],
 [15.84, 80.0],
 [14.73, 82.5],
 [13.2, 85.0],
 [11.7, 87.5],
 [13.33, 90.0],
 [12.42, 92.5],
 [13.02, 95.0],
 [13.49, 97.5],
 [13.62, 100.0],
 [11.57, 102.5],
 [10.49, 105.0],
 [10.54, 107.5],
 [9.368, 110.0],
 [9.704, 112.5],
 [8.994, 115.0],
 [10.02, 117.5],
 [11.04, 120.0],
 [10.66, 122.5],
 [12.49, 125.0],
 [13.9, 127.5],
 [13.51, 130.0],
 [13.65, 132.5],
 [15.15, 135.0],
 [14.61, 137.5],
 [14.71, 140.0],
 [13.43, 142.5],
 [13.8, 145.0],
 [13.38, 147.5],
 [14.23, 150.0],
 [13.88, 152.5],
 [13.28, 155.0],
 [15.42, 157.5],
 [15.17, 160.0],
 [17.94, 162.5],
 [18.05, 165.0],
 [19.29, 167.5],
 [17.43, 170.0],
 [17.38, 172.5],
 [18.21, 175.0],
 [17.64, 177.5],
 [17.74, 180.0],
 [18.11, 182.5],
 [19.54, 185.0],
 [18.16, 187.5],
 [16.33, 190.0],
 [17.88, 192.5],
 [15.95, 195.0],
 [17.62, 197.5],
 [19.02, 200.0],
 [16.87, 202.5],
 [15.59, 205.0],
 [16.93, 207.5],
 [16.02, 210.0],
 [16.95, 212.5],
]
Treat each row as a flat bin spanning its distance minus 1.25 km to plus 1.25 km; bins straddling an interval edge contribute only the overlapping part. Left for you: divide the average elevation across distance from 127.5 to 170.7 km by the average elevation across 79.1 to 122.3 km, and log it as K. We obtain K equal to 1.27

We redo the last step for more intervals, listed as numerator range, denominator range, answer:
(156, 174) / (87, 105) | 1.36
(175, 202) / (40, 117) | 1.31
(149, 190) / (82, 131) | 1.43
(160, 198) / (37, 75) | 1.17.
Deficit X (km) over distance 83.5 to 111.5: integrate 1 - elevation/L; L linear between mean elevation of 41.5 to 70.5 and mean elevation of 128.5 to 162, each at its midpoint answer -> 4.7 km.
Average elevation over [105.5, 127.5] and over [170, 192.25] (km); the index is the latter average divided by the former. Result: 1.7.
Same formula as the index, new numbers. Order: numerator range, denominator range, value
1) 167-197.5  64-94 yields 1.17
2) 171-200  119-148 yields 1.33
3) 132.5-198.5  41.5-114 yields 1.18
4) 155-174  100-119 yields 1.64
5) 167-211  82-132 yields 1.48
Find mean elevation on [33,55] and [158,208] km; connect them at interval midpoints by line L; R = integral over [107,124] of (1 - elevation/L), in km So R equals 6.3 km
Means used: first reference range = 14.5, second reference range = 17.5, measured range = 10.1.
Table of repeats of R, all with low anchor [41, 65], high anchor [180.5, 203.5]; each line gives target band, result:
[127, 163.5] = 4.7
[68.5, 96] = 0.5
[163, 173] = -0.6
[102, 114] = 4.1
